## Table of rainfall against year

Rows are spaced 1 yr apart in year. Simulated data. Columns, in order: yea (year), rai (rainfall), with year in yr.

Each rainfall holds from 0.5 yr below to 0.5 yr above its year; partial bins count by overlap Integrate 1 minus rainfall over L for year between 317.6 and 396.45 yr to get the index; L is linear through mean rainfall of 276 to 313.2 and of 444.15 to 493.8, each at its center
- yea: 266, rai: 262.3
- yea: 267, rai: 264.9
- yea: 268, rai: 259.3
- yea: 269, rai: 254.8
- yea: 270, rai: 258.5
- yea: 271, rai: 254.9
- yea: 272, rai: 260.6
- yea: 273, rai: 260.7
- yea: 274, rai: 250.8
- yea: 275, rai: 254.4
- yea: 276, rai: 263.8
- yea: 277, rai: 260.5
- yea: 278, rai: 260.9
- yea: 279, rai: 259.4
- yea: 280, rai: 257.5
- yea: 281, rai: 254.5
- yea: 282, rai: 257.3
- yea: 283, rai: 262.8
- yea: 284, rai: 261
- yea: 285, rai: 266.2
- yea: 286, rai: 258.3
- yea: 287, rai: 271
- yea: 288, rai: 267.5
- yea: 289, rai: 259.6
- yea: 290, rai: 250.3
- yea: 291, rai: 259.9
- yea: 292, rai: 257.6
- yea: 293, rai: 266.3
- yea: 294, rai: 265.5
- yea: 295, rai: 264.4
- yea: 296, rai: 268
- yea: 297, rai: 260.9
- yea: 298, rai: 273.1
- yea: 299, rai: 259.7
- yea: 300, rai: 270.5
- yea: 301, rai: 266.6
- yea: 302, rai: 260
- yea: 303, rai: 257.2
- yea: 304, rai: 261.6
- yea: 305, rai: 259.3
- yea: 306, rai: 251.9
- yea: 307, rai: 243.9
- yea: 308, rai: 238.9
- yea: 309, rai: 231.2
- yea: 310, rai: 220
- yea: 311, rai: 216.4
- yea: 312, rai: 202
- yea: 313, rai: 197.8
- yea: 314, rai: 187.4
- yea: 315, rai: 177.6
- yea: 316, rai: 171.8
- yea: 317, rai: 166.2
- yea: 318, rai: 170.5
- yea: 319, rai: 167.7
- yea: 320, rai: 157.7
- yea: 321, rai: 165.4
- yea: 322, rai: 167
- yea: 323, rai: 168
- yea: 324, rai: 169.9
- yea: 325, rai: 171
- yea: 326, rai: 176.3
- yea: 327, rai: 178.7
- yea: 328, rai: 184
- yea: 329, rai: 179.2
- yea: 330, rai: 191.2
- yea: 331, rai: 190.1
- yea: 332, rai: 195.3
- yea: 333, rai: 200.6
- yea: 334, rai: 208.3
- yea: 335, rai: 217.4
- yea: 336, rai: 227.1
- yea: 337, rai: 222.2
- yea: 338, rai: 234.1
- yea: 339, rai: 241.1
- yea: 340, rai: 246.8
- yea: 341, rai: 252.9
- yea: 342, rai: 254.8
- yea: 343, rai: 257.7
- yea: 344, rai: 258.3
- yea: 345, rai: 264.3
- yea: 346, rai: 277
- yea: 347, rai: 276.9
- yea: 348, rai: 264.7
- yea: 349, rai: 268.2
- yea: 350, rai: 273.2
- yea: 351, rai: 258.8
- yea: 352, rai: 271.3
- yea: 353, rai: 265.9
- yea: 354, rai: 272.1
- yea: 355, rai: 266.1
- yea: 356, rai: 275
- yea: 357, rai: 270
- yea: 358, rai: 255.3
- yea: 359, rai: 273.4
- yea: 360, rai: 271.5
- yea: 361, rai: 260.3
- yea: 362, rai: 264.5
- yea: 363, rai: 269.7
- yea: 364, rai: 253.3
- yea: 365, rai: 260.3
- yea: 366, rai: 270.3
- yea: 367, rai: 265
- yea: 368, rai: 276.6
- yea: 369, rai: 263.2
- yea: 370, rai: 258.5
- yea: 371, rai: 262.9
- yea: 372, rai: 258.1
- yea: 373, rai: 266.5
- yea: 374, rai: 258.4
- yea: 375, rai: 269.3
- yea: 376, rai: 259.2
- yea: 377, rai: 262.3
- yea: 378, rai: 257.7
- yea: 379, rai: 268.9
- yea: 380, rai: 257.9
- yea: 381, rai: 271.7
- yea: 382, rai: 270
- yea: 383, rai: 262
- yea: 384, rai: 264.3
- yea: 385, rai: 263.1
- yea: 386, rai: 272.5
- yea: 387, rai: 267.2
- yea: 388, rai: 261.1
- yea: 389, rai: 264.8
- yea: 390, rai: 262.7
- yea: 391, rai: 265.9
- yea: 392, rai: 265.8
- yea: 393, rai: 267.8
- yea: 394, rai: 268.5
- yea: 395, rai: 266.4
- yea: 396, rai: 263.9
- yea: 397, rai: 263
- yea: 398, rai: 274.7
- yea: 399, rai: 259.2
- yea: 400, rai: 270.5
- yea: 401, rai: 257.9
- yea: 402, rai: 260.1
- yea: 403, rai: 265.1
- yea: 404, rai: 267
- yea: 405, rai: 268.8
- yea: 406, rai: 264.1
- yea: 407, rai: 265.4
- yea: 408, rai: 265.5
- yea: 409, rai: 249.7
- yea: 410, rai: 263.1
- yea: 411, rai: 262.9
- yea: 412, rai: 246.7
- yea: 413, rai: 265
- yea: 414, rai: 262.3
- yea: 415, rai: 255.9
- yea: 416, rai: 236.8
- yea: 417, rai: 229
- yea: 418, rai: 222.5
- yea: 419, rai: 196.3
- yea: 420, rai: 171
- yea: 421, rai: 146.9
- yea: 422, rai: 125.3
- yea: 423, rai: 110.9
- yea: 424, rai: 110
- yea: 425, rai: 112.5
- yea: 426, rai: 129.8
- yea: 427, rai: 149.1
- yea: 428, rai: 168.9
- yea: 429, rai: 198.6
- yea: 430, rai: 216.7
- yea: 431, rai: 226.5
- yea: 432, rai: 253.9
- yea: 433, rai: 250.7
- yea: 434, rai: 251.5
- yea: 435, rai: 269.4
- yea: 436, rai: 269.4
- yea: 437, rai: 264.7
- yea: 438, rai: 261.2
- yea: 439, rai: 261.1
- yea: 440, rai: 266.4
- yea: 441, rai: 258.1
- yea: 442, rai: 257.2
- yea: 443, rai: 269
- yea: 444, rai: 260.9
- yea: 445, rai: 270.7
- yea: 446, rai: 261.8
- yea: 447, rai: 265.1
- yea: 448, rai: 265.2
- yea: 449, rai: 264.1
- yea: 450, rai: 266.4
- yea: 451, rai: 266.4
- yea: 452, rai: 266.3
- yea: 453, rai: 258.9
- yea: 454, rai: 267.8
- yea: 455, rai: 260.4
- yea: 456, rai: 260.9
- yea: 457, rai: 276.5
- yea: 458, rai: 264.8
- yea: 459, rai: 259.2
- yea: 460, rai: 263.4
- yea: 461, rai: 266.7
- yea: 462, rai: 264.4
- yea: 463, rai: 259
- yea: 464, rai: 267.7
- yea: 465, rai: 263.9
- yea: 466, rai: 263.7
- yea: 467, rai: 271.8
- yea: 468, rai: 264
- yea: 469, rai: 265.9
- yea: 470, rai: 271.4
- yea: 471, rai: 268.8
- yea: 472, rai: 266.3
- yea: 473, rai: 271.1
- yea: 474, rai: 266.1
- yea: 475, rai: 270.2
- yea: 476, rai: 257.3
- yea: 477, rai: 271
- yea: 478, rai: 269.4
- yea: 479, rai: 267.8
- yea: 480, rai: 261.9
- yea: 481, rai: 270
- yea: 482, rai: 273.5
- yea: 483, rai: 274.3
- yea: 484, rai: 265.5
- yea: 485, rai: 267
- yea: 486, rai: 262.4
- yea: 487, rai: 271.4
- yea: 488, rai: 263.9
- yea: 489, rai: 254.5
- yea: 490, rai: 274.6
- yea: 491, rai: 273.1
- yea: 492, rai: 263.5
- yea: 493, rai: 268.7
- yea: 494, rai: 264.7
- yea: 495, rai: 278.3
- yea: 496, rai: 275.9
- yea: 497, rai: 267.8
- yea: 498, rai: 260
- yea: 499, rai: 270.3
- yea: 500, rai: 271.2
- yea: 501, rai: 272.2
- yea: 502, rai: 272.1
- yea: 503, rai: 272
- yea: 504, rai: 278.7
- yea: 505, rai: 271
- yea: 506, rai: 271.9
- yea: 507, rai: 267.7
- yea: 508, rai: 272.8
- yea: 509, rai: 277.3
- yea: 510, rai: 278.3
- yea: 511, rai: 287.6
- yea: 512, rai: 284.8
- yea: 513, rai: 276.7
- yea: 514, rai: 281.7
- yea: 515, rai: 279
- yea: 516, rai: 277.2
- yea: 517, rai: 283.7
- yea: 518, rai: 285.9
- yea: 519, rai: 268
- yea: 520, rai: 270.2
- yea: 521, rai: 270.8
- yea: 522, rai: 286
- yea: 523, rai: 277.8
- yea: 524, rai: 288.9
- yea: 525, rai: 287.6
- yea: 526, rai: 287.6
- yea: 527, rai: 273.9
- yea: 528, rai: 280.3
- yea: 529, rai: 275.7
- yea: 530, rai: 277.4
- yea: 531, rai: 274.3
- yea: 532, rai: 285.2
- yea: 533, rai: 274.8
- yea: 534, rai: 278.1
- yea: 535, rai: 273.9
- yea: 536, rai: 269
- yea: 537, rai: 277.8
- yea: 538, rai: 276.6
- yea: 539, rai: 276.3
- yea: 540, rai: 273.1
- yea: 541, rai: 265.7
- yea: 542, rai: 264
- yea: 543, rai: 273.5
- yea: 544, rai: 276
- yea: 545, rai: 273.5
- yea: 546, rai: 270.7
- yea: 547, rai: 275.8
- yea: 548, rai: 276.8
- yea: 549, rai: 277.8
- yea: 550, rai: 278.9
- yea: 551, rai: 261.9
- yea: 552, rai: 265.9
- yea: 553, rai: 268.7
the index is 4.5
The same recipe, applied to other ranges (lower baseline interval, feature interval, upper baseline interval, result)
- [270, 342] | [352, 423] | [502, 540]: -2.3 yr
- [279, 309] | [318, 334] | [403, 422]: 4.8 yr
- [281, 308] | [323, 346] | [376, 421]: 3.9 yr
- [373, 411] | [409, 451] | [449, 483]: 6.0 yr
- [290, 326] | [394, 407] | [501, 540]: -1.0 yr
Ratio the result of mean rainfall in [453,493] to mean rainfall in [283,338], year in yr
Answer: 1.2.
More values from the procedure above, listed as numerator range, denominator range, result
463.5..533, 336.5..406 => 1.03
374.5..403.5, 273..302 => 1.01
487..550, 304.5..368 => 1.20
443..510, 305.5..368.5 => 1.17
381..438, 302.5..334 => 1.20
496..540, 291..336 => 1.28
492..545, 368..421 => 1.07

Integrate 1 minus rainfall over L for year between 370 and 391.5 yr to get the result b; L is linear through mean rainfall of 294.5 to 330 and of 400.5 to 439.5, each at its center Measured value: -4.27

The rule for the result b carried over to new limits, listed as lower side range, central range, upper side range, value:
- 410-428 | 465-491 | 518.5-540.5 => -3.3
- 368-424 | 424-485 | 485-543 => 2.2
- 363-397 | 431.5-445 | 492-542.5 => 0.4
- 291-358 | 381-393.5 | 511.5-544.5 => -1.1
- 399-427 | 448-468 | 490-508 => -1.5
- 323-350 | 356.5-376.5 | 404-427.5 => -4.2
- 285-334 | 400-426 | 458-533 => 2.8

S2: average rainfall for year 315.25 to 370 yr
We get 231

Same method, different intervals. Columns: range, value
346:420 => 262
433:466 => 264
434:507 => 267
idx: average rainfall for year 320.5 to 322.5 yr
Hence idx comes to 166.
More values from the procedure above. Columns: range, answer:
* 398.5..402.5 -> 262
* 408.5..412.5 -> 256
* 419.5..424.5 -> 133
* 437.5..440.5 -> 263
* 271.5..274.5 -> 257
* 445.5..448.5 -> 264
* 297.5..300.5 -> 268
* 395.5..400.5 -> 266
